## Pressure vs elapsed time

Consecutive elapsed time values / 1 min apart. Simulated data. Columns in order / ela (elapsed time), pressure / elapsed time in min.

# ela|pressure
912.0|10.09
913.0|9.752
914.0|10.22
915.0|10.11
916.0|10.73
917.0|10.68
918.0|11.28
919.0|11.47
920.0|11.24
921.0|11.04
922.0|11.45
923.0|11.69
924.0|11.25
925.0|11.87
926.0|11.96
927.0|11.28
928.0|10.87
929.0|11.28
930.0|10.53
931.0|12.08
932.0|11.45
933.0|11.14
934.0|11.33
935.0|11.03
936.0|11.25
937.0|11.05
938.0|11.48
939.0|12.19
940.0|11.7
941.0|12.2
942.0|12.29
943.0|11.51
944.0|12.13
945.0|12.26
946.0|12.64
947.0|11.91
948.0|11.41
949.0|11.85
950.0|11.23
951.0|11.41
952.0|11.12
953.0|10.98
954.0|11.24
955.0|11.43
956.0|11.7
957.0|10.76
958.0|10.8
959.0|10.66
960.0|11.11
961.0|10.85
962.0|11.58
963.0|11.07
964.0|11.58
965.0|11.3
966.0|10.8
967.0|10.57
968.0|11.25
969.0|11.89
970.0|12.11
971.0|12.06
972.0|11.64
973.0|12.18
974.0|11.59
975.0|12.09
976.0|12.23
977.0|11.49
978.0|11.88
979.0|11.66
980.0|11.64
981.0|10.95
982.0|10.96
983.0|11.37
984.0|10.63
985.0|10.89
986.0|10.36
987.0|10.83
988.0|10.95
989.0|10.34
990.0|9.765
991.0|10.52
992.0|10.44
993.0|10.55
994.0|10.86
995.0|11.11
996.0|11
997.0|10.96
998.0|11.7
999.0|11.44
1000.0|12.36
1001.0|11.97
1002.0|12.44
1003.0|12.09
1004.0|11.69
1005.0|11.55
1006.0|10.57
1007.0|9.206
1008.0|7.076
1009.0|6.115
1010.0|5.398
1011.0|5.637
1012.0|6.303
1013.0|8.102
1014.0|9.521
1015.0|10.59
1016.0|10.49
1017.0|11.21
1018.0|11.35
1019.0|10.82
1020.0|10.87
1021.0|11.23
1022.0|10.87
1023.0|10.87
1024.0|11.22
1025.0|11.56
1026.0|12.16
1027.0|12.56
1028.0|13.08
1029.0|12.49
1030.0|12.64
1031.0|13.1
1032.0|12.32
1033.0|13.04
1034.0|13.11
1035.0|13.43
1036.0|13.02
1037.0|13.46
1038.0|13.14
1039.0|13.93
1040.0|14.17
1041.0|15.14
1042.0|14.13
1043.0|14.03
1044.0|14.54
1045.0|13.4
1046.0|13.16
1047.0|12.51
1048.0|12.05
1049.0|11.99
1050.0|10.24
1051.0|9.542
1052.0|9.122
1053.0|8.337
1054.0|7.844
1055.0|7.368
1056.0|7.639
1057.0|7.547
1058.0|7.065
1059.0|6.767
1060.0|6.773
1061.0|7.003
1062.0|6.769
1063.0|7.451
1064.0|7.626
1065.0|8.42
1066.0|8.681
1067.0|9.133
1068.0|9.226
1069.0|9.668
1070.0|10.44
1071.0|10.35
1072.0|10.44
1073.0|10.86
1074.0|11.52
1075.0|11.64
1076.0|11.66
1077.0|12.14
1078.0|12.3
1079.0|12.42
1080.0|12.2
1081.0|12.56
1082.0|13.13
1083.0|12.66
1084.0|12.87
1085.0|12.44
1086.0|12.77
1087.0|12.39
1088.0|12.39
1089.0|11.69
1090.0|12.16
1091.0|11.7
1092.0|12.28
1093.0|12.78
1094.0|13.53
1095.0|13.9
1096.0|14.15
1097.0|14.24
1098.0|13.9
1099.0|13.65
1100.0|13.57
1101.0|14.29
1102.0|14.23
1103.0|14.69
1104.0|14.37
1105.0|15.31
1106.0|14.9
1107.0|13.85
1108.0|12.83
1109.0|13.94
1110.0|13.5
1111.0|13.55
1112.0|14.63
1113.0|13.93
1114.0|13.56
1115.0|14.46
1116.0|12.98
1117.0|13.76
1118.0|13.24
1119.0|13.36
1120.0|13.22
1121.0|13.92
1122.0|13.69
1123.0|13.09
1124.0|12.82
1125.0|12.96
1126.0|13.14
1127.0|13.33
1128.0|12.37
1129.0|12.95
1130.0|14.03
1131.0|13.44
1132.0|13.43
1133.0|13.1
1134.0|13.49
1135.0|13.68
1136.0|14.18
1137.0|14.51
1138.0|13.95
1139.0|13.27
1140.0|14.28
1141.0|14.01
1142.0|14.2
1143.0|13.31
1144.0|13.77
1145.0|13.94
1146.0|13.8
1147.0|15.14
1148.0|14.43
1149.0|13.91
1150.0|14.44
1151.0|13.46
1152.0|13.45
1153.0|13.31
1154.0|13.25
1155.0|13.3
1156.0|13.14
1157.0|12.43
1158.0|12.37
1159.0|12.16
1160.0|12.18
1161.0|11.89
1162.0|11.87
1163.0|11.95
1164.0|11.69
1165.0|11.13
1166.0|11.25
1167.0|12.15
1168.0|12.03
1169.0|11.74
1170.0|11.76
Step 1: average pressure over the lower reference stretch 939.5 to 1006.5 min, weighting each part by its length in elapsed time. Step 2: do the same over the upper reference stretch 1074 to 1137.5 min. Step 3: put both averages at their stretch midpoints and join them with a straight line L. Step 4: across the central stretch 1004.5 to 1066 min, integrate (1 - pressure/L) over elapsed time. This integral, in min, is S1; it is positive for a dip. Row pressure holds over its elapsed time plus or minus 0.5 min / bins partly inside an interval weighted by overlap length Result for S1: 8.7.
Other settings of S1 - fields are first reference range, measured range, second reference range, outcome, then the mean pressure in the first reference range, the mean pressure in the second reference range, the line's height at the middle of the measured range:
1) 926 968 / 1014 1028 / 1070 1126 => 1.1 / 11.4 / 13.1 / 12.2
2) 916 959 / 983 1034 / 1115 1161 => 6.0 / 11.4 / 13.5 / 12.2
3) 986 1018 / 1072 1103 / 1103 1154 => -0.4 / 10.1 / 13.7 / 12.6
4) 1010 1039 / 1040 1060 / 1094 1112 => 2.5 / 11.3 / 14.1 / 12.2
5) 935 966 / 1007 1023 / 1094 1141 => 4.2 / 11.5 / 13.7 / 12.3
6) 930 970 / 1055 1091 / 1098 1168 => 7.1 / 11.4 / 13.4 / 12.8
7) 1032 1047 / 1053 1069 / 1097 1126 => 6.9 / 13.6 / 13.8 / 13.7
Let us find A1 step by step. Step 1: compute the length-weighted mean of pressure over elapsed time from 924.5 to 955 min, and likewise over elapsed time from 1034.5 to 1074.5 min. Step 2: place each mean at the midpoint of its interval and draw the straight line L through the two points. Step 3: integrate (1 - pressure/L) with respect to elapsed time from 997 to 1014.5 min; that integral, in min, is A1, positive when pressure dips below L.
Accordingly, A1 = 2.1 min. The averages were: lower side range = 11.6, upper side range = 10.4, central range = 9.64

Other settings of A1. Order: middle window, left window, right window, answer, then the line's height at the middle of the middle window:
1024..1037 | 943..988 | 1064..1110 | -0.8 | 11.9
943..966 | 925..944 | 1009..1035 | -0.1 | 11.3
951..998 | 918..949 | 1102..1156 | 3.3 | 12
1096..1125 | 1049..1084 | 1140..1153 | -4.4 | 12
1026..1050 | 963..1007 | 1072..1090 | -2.8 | 11.8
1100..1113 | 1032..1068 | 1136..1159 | -1.8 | 12.4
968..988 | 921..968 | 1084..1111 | 0.6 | 11.9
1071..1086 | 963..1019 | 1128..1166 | 0.1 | 12.1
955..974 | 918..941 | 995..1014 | -1.2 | 10.7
